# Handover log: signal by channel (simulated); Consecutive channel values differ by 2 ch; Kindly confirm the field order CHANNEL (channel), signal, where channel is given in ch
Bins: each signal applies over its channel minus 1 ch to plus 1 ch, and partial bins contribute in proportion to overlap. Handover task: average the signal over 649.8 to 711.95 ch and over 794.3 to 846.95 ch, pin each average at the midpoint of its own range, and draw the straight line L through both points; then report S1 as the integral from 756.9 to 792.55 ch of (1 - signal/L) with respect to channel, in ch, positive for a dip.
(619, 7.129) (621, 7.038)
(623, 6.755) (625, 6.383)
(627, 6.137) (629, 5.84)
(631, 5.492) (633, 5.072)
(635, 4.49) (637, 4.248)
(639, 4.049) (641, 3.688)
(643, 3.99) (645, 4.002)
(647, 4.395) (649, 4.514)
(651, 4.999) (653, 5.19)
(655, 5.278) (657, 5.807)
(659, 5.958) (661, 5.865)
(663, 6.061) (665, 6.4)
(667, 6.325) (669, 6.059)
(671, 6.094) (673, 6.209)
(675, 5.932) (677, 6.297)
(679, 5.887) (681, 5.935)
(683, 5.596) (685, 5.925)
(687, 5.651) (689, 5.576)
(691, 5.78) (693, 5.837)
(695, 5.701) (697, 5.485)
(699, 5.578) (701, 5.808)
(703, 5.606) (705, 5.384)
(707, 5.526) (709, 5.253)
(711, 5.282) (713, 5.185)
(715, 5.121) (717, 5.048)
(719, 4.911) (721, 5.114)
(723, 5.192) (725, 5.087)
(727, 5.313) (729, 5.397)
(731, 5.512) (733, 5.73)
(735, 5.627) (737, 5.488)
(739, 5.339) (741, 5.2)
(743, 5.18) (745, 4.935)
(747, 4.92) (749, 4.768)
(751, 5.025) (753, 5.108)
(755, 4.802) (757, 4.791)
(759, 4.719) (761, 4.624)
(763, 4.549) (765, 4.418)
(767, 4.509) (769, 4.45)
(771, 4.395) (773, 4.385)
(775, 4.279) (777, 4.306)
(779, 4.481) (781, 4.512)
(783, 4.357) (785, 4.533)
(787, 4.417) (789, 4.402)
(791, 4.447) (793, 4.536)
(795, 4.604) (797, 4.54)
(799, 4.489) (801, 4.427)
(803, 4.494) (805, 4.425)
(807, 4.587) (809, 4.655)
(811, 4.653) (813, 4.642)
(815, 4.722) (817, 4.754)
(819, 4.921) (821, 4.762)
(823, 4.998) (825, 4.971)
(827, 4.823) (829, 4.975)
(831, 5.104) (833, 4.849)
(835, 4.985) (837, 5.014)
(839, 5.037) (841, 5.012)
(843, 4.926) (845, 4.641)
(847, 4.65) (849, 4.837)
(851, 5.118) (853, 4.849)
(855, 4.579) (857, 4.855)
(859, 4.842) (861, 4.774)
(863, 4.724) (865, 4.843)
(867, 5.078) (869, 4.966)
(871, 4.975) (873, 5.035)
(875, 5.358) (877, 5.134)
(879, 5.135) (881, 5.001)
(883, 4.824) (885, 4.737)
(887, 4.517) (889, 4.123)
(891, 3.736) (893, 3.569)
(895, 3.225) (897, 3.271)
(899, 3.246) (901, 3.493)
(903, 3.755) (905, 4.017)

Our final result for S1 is 4.3 ch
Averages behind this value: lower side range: 5.75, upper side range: 4.77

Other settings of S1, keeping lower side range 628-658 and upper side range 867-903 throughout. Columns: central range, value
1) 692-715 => -4.2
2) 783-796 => 0.1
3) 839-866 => -2.5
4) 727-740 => -2.5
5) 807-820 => -0.7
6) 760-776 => 0.3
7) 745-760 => -1.0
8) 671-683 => -3.4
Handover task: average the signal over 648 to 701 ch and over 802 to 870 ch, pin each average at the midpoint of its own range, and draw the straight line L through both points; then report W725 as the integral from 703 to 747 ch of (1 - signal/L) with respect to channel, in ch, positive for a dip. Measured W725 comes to 1.6 ch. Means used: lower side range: 5.77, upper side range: 4.83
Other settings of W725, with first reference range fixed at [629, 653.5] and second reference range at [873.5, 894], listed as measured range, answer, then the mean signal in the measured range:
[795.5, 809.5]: 0.3 ch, 4.51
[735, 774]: -2.2 ch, 4.84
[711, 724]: -1.5 ch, 5.11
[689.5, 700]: -2.5 ch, 5.67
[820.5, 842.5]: -1.7 ch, 4.96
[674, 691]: -4.8 ch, 5.85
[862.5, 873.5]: -0.8 ch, 4.94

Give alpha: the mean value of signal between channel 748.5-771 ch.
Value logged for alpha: 4.69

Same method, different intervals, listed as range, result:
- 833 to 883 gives 4.93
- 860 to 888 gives 4.94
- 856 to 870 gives 4.87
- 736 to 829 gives 4.68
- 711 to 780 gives 4.94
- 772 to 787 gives 4.41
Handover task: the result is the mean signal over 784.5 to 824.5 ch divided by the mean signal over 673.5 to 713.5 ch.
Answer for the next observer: 0.81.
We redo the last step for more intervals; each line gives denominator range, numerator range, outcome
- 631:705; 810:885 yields 0.90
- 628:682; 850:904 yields 0.85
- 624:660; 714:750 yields 1.05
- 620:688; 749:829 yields 0.84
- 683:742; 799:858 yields 0.88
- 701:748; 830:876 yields 0.93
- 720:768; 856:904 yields 0.88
